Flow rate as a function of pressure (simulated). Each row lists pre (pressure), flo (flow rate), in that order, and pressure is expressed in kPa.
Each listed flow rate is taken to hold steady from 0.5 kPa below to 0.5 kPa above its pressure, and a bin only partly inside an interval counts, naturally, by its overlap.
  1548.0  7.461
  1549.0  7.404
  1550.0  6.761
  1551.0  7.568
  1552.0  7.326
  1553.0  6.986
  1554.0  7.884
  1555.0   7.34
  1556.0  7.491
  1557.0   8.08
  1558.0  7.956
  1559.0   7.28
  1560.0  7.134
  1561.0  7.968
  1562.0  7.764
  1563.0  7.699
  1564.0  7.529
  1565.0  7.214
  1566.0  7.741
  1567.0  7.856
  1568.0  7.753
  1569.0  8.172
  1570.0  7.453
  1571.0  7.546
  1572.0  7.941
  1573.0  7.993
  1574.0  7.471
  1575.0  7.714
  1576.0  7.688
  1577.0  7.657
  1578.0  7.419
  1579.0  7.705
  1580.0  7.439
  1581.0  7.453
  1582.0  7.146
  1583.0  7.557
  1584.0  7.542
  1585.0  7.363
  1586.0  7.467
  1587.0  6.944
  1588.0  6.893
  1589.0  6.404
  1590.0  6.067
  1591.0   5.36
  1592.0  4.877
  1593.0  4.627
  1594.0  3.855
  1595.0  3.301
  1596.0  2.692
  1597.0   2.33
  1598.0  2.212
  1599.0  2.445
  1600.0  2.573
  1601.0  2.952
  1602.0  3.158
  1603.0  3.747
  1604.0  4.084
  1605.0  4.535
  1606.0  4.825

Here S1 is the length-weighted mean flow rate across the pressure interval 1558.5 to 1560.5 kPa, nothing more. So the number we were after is 7.21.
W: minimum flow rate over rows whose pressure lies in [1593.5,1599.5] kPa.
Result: 2.212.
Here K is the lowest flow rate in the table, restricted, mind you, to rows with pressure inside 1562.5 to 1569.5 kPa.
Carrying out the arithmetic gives 7.214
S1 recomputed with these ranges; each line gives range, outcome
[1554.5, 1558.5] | 7.72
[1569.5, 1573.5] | 7.73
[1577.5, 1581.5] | 7.5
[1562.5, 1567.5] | 7.61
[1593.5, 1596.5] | 3.28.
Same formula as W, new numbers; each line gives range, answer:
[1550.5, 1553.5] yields 6.986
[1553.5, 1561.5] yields 7.134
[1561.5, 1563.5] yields 7.699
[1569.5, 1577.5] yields 7.453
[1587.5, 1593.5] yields 4.627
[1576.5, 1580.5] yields 7.419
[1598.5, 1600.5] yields 2.445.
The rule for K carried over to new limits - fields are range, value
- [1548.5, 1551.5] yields 6.761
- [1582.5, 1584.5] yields 7.542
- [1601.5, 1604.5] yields 3.158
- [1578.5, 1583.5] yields 7.146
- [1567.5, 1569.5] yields 7.753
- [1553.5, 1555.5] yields 7.34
